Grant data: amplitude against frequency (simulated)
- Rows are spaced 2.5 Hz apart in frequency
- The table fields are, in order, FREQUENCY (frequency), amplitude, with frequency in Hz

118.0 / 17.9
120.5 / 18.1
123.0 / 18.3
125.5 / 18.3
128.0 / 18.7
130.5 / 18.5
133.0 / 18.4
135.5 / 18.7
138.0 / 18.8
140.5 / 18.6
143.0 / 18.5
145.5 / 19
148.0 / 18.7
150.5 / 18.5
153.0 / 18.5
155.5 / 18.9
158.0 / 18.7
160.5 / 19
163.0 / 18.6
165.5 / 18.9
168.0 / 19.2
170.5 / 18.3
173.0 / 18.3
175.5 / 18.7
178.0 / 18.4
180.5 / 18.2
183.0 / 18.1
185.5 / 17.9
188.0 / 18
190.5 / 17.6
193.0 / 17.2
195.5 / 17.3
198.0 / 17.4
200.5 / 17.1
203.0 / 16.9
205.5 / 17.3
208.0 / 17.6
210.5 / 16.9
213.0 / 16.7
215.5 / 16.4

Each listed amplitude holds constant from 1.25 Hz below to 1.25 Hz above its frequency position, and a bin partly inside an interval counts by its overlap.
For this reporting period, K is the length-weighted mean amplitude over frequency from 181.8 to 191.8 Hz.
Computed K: 17.9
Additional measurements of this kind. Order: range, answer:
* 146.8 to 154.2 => 18.6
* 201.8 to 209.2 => 17.3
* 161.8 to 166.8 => 18.8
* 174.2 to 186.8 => 18.3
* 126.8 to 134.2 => 18.5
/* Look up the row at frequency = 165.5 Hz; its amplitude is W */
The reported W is 18.9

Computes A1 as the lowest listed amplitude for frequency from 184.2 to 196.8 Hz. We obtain 17.2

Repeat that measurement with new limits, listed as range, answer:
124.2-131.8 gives 18.3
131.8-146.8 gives 18.4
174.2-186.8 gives 17.9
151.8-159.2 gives 18.5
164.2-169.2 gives 18.9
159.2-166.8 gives 18.6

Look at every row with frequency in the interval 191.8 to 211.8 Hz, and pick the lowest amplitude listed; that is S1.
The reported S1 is 16.9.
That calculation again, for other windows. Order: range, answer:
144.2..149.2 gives 18.7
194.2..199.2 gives 17.3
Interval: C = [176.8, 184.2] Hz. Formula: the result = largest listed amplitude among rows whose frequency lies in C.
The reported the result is 18.4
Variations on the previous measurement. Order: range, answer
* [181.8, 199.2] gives 18.1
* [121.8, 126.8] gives 18.3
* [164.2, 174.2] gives 19.2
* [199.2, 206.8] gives 17.3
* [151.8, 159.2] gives 18.9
